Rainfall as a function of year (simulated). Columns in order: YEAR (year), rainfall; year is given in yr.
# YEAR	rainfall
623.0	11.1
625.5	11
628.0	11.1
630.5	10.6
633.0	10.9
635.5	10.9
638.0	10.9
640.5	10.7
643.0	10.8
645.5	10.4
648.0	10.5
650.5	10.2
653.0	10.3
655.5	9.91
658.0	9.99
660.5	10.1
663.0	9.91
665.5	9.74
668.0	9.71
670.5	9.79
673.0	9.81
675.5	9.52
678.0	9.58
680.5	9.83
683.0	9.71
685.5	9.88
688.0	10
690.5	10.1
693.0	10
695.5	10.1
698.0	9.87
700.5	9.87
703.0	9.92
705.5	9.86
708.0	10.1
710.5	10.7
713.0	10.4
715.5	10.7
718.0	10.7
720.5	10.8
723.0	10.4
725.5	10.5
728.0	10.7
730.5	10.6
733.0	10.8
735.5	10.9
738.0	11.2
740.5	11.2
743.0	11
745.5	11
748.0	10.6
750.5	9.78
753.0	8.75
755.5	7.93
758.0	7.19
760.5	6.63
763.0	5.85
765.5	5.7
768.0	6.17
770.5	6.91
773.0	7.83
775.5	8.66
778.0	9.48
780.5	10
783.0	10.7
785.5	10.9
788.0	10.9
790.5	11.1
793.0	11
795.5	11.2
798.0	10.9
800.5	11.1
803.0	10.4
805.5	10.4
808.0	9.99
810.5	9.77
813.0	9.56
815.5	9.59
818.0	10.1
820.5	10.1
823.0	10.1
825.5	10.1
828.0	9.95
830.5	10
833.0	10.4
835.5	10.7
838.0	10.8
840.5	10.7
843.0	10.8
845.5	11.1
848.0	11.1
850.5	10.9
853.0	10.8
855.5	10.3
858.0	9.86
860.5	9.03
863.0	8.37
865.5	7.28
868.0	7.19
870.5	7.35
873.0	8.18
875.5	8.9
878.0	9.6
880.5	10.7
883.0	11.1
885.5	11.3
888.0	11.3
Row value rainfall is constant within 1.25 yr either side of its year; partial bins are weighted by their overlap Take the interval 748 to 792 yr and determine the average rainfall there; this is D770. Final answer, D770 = 8.57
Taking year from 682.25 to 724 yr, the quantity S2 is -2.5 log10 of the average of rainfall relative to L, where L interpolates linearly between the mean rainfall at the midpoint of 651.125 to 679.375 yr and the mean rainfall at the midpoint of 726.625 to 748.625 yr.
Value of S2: 0.023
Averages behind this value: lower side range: 9.86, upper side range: 10.9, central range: 10.2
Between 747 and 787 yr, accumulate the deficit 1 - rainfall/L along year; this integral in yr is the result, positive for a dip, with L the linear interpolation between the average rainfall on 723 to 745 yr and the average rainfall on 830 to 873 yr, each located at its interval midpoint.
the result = 8.4 yr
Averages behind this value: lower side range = 10.8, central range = 8.32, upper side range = 9.75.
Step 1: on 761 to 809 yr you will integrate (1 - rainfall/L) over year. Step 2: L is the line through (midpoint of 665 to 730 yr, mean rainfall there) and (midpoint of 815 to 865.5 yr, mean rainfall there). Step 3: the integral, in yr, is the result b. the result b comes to 3.6 yr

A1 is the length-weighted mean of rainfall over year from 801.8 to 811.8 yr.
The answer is 10.1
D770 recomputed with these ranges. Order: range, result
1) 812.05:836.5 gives 10.1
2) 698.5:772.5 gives 9.53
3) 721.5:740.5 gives 10.8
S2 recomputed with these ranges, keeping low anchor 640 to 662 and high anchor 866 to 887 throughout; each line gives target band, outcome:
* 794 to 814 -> -0.09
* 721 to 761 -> -0.02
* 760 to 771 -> 0.50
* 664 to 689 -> 0.05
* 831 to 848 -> -0.14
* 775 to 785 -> -0.02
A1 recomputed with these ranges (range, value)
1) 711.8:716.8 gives 10.6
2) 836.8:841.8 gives 10.8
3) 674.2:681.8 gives 9.64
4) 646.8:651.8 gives 10.3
